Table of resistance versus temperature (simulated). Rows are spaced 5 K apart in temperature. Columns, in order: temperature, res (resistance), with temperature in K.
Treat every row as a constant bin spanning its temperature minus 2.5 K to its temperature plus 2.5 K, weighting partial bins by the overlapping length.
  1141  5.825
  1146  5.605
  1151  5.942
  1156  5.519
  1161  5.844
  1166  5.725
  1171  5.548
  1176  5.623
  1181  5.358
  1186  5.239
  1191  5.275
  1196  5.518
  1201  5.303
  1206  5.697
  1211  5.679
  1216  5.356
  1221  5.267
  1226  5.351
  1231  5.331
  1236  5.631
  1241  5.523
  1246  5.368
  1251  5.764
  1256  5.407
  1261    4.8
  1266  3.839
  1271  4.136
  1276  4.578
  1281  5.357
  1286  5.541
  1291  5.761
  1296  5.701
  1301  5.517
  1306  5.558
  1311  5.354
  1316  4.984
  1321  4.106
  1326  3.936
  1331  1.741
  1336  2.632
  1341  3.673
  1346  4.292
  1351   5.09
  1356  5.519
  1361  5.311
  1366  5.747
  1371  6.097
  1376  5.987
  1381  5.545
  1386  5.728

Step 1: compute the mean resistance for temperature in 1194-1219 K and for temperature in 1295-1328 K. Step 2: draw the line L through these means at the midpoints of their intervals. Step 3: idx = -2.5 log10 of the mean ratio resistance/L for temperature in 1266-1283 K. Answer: 0.142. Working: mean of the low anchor 5.51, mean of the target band 4.55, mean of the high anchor 5.01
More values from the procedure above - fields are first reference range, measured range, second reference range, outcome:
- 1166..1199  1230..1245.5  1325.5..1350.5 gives -0.17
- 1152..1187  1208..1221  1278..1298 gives 0.02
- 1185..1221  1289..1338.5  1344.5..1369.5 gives 0.18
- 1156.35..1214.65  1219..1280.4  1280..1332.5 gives 0.02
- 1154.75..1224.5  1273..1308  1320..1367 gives -0.17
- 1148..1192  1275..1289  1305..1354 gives -0.16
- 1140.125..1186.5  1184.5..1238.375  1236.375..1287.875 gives -0.02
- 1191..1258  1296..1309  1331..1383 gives -0.10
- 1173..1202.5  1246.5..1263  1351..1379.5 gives 0.03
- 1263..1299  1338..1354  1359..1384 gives 0.27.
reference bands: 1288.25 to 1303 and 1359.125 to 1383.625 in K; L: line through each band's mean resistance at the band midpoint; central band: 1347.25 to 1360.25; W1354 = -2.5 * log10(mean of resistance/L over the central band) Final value 0.10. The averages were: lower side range 5.66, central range 5.21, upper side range 5.75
